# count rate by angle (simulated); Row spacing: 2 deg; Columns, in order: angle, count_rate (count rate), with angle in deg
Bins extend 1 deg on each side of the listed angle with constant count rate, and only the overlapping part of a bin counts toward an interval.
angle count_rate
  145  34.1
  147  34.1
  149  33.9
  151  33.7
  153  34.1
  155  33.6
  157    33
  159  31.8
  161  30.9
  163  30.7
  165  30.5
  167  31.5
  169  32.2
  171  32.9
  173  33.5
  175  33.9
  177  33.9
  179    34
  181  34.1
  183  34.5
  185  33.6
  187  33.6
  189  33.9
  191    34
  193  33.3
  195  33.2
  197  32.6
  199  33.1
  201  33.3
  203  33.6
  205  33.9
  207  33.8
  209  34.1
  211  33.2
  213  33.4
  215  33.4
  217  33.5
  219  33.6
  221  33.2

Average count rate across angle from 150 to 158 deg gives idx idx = 33.6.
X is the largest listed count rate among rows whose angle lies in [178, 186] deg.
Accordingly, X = 34.5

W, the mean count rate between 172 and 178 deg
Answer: 33.8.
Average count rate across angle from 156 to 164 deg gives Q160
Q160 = 31.6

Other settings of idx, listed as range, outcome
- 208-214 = 33.6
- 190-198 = 33.3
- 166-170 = 31.9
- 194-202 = 33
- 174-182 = 34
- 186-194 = 33.7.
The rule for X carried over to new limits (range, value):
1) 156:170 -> 33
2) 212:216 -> 33.4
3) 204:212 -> 34.1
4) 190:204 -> 34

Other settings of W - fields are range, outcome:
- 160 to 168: 30.9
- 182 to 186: 34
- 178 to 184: 34.2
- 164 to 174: 32.1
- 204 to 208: 33.8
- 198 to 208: 33.5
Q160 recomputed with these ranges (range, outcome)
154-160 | 32.8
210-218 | 33.4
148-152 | 33.8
